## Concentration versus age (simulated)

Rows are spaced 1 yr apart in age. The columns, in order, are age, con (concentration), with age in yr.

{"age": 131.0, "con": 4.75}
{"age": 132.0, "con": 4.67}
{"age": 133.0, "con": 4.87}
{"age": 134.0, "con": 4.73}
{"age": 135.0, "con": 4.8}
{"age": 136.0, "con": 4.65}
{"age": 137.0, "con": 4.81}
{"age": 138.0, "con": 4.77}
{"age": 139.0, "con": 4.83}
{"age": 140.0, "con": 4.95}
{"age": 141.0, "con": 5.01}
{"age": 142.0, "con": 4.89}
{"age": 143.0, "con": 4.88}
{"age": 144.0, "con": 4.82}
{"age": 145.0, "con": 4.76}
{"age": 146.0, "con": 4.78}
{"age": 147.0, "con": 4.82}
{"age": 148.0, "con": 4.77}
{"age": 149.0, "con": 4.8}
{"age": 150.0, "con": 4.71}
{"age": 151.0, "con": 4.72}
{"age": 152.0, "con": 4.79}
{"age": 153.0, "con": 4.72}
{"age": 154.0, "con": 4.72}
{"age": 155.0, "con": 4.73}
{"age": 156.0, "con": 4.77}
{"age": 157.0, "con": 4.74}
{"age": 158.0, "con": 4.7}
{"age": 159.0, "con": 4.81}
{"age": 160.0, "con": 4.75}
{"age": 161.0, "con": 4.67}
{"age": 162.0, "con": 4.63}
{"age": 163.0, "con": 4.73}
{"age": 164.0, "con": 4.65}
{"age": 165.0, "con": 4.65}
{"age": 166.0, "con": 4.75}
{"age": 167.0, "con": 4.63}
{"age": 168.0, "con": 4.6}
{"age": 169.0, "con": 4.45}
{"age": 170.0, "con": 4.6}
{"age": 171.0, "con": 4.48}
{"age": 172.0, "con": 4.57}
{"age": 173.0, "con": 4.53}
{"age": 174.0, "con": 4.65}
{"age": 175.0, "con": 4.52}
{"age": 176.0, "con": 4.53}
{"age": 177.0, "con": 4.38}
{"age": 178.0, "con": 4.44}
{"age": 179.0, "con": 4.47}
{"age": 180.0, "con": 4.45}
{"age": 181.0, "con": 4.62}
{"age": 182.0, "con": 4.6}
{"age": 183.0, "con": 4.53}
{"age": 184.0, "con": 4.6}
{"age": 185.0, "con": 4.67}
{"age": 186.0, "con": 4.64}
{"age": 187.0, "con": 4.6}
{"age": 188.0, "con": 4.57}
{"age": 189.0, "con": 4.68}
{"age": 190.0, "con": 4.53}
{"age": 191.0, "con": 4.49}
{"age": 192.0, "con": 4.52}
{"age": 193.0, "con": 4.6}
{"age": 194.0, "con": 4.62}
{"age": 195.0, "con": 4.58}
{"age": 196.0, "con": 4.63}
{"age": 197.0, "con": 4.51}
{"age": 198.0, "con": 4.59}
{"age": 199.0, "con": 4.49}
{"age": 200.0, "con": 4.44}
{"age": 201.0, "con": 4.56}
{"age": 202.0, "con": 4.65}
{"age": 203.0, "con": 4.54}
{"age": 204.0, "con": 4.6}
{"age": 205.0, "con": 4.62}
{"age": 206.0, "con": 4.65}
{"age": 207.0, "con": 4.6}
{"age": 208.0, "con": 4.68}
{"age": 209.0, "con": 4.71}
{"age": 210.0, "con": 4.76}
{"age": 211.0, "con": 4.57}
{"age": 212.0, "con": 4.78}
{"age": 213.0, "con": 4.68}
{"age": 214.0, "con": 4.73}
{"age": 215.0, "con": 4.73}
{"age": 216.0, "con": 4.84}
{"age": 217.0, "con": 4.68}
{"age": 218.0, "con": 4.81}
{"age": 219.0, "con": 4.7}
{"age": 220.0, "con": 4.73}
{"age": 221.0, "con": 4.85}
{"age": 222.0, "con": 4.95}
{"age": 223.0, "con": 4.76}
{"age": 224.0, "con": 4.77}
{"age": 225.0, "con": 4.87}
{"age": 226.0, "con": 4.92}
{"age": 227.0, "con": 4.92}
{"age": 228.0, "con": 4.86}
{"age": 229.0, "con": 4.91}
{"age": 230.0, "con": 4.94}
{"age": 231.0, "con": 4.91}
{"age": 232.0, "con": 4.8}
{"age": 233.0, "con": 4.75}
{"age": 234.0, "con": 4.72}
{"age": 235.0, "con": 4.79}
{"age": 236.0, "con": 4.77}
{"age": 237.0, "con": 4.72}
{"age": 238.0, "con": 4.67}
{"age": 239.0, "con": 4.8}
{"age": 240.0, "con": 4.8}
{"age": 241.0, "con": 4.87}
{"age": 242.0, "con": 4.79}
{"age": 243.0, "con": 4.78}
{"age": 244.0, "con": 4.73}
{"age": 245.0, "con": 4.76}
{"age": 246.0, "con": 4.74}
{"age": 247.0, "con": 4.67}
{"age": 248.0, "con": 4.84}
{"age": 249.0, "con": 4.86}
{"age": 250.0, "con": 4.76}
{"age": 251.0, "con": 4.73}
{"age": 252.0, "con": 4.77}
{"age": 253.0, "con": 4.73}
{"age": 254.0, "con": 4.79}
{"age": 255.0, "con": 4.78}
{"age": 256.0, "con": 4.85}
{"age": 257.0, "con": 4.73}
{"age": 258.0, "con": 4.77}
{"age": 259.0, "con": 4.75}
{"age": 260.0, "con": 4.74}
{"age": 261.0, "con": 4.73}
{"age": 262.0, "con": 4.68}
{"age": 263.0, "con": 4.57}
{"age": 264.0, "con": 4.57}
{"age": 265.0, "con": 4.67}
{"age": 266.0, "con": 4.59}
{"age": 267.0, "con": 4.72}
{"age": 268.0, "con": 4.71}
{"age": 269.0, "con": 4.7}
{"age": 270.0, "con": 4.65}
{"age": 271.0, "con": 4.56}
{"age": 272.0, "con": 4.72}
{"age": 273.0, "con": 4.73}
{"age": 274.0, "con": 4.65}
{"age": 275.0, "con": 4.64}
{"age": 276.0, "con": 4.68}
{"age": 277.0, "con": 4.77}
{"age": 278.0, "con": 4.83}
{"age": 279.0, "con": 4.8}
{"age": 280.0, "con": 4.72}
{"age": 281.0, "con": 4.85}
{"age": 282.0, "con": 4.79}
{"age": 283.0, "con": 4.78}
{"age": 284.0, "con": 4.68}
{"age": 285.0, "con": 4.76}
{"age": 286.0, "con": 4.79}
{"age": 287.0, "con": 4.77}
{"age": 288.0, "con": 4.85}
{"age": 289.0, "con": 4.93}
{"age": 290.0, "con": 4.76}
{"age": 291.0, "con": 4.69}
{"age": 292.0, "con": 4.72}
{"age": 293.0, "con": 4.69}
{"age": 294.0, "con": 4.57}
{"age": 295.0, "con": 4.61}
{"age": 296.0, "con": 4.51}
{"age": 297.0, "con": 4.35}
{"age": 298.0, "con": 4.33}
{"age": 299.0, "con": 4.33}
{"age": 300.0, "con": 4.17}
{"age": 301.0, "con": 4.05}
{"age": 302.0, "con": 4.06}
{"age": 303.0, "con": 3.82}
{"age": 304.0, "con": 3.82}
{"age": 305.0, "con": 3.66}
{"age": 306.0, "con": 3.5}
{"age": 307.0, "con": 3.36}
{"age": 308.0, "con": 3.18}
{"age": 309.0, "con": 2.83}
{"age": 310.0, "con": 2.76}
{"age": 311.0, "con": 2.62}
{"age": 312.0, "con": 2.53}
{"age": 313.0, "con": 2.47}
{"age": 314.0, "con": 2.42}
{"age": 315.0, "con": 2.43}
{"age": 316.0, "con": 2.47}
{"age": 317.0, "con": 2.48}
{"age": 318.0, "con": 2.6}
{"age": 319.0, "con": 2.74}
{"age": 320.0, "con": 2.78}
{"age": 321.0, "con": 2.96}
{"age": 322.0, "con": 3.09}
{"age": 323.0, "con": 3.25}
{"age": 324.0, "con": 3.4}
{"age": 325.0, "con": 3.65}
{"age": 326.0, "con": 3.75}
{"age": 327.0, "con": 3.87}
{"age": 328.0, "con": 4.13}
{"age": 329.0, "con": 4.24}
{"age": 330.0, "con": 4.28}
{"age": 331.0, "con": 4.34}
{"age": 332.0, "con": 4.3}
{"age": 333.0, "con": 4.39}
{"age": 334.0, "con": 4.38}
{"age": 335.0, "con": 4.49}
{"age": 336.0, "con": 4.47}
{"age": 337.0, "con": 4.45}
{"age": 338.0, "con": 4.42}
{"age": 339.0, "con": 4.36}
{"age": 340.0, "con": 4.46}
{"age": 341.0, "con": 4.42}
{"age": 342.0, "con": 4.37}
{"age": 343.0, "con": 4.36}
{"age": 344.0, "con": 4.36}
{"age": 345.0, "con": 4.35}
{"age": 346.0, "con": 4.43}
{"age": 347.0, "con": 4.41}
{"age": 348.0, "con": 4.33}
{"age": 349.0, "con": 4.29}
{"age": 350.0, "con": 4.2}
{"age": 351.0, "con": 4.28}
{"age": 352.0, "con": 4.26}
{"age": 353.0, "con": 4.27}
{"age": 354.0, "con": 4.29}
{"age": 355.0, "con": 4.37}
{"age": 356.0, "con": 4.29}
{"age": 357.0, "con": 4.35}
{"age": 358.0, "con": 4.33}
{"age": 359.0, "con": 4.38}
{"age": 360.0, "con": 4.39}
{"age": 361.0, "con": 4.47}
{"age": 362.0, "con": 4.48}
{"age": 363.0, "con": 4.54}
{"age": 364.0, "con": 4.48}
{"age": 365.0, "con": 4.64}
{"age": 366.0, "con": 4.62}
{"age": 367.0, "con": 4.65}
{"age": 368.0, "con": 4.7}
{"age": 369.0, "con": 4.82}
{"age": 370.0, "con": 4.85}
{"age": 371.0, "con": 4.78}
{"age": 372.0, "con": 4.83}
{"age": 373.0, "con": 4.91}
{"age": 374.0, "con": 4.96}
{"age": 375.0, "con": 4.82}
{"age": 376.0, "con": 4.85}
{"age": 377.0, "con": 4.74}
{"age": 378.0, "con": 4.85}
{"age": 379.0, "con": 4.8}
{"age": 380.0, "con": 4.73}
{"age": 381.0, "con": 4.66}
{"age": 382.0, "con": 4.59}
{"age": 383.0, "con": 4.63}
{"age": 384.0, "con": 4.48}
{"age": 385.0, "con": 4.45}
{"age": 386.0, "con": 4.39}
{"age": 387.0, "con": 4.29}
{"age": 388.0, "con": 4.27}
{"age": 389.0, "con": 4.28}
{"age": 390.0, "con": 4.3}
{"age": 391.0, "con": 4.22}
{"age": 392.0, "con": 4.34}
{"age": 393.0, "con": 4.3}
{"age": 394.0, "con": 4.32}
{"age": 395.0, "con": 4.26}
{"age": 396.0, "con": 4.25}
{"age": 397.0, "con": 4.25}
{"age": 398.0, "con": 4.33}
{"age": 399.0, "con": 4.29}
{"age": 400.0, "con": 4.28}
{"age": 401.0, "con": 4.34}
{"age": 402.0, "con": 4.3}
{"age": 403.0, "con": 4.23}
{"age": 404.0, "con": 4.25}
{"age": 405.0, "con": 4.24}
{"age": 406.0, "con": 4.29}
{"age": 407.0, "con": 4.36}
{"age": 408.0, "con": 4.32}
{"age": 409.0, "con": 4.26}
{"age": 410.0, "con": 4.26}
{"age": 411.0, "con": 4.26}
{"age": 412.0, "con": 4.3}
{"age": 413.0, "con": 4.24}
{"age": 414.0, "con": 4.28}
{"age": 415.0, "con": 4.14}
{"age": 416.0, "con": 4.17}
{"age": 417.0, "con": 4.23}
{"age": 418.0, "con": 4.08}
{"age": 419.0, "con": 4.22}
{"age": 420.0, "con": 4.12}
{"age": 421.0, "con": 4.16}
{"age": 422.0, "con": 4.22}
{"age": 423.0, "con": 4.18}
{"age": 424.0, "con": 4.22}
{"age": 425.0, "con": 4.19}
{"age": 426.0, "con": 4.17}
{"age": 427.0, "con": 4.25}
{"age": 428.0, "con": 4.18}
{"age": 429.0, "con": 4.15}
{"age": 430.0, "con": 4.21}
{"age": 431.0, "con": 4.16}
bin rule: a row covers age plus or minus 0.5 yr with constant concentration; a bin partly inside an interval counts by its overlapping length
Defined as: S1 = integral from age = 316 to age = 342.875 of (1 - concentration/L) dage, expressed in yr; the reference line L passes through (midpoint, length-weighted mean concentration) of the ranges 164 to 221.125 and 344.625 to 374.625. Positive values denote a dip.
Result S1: 4.1 yr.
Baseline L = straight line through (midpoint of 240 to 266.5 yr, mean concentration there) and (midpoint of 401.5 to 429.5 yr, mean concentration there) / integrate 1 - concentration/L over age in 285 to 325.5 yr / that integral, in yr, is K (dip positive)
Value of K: 8.1 yr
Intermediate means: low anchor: 4.74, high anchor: 4.22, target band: 3.66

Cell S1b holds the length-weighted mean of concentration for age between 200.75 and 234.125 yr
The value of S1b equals 4.75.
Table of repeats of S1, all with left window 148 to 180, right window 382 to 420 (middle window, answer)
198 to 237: -1.5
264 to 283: -1.0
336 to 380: -1.7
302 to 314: 3.5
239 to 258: -1.1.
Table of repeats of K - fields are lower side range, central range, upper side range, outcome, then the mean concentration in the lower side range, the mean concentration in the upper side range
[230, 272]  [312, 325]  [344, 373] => 5.1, 4.74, 4.47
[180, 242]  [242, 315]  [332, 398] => 3.2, 4.7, 4.47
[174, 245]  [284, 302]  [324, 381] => -0.1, 4.68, 4.44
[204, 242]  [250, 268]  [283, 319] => -1.6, 4.77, 3.81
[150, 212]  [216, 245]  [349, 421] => -1.5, 4.61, 4.42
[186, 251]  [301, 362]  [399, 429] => 8.5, 4.71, 4.23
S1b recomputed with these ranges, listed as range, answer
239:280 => 4.73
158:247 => 4.67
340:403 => 4.47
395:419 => 4.26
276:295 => 4.76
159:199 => 4.58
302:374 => 3.96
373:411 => 4.43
